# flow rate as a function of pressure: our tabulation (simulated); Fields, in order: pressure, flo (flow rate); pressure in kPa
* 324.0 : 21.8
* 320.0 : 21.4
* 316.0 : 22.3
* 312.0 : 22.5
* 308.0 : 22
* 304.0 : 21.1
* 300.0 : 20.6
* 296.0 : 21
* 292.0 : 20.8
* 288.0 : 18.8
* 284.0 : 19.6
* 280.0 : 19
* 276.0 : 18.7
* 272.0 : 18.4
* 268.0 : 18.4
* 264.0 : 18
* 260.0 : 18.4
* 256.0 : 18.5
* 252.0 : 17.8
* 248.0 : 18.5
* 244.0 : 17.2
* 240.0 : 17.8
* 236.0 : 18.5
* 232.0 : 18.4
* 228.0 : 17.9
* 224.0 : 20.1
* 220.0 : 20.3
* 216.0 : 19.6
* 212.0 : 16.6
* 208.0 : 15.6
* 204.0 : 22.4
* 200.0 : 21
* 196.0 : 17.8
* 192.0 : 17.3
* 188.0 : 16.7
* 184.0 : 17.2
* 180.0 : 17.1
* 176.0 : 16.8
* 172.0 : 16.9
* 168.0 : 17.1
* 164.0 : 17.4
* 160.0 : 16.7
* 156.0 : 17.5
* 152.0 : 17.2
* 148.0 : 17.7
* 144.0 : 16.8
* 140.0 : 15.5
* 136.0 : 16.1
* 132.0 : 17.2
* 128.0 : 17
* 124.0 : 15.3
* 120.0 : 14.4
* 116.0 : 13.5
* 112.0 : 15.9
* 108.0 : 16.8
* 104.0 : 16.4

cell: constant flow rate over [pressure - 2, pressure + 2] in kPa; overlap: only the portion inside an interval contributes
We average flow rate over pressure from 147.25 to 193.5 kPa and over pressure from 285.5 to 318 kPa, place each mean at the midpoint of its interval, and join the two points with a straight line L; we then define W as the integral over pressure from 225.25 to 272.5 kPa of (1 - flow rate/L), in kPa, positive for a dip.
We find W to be 3.2 kPa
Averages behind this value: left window 17.1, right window 21.1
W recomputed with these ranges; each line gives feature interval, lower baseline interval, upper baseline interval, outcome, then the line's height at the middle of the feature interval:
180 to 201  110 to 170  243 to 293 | -0.64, 17.2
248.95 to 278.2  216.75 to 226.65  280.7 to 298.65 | 2.43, 20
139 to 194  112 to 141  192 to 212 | 0.71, 17.3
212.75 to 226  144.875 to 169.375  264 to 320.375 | -0.76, 18.6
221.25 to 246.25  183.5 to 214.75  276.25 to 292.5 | 0.34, 18.6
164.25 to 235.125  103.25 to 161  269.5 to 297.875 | -1.87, 17.7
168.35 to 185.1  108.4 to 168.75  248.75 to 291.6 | 0.01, 17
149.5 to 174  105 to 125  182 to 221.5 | -0.28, 17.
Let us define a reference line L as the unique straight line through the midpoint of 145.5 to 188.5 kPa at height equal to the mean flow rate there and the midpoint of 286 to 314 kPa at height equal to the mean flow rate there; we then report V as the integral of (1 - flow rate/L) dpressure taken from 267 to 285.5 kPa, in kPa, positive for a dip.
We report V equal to 1.3 kPa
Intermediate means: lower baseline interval 17.1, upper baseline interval 21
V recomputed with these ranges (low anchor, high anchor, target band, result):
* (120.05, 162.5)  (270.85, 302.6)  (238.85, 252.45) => 0.71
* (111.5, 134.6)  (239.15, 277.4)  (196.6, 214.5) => -1.77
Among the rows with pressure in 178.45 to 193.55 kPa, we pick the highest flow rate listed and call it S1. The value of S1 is 17.3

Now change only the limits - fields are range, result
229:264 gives 18.5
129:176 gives 17.7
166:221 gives 22.4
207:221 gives 20.3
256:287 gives 19.6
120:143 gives 17.2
